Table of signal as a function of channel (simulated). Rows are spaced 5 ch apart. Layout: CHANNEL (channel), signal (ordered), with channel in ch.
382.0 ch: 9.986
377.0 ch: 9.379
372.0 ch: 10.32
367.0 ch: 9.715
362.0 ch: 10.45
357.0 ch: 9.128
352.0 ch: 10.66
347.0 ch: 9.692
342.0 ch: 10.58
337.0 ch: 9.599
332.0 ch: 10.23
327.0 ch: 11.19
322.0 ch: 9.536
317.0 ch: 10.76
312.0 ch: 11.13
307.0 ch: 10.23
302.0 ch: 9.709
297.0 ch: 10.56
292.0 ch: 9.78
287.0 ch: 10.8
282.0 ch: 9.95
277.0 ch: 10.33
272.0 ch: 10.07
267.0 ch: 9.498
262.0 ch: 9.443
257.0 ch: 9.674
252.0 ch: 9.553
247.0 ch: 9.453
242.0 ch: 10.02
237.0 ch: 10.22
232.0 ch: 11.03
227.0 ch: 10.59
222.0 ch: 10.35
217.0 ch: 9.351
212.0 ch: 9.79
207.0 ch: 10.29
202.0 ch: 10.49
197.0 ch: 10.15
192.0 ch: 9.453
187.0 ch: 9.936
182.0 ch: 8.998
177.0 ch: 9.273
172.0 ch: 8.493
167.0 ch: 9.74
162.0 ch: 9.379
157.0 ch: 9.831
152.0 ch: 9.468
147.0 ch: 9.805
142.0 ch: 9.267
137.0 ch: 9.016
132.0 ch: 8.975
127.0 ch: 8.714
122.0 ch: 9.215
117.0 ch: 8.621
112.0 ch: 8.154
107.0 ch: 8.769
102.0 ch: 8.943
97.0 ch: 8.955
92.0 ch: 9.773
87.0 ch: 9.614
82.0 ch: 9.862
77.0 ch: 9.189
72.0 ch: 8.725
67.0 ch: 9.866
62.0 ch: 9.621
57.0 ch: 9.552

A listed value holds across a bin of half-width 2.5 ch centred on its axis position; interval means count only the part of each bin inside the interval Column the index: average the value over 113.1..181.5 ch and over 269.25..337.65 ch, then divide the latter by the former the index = 1.1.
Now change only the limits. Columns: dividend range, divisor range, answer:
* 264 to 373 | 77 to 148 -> 1.12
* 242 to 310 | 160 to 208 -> 1.04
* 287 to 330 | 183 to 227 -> 1.04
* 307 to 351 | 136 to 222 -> 1.08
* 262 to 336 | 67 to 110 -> 1.11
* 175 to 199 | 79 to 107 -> 1.02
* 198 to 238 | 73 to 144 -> 1.13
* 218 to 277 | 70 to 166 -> 1.09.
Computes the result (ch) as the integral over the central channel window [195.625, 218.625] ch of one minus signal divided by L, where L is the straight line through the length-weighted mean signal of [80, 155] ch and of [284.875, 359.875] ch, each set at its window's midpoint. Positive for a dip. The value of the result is -1.0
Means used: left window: 9.14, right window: 10.2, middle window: 10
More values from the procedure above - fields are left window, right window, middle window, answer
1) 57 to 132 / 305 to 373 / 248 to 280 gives 0.48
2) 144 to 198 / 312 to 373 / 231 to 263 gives -0.29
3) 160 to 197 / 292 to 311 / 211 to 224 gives -0.24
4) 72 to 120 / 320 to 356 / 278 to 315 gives -1.21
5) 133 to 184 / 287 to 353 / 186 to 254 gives -2.57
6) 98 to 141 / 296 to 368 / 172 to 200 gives -0.68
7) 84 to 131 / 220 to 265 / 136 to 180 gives 0.00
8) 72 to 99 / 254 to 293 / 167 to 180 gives 0.82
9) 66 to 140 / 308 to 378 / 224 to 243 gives -1.60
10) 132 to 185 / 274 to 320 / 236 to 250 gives 0.13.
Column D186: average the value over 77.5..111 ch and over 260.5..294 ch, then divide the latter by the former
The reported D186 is 1.1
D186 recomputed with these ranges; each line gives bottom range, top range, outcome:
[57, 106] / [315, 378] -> 1.08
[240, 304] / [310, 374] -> 1.03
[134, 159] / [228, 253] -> 1.07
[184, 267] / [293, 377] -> 1.02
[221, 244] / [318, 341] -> 0.98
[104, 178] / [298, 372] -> 1.12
